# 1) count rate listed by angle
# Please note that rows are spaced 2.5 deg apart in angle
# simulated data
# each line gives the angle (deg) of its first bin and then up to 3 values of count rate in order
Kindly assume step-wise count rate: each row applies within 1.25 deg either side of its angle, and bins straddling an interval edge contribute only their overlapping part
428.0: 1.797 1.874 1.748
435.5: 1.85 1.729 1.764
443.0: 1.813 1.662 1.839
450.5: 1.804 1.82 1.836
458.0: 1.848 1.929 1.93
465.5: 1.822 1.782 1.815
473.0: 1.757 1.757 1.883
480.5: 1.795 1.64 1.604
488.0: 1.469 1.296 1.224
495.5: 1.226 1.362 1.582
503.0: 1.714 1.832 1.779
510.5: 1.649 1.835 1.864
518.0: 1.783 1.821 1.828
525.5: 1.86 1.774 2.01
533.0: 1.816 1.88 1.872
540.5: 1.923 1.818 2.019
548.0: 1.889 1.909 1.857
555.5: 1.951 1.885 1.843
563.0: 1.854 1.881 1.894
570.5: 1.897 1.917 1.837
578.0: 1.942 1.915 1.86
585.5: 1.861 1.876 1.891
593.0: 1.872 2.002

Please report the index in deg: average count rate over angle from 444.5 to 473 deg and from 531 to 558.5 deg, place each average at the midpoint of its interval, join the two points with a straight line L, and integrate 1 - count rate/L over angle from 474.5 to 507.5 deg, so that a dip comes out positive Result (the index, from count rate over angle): 5.0 deg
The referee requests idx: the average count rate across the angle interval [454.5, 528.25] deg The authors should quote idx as 1.71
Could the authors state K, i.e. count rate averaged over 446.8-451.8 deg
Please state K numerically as 1.82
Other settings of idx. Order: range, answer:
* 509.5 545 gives 1.84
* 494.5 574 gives 1.81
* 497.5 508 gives 1.66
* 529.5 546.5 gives 1.9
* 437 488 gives 1.78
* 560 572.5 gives 1.88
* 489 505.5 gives 1.43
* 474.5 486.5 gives 1.74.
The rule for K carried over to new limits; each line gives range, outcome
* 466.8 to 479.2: 1.8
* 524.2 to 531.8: 1.88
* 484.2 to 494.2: 1.4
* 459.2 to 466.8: 1.89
